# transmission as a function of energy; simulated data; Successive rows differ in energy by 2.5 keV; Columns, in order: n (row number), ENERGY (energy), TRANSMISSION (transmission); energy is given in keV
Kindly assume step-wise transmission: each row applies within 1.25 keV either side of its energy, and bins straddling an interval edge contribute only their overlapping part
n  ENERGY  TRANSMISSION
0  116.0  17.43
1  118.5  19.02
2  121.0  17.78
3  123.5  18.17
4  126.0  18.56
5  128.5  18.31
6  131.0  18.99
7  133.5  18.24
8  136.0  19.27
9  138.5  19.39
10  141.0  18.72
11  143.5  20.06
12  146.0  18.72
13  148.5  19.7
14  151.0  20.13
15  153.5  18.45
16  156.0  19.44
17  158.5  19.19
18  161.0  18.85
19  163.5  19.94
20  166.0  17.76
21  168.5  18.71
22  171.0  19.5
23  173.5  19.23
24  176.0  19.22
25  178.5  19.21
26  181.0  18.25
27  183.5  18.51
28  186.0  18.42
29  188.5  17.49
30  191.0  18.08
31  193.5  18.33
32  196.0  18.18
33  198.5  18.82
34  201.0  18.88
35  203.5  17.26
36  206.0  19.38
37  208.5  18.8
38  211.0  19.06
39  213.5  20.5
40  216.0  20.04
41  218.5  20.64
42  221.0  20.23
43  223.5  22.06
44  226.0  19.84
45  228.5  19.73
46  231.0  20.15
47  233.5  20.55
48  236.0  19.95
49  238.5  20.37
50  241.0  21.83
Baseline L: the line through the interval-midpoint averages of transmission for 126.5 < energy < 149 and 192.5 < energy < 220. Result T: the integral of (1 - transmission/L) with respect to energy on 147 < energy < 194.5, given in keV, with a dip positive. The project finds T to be 0.5 keV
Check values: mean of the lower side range 19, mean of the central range 18.9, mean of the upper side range 19.1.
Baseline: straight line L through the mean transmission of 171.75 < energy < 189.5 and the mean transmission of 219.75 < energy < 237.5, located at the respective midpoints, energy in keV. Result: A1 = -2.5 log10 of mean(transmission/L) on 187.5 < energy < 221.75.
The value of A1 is 0.03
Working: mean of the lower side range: 18.7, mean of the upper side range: 20.4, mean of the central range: 19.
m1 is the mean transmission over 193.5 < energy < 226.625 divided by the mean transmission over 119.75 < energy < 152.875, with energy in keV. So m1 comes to 1.0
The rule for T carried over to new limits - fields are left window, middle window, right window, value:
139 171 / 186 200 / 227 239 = 1.0 keV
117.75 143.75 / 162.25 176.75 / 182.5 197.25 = -0.6 keV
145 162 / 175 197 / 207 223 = 1.4 keV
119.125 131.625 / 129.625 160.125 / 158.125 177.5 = -0.8 keV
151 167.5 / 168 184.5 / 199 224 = 0.2 keV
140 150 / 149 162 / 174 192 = -0.1 keV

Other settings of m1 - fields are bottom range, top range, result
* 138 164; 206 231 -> 1.04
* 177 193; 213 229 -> 1.12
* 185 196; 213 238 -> 1.13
